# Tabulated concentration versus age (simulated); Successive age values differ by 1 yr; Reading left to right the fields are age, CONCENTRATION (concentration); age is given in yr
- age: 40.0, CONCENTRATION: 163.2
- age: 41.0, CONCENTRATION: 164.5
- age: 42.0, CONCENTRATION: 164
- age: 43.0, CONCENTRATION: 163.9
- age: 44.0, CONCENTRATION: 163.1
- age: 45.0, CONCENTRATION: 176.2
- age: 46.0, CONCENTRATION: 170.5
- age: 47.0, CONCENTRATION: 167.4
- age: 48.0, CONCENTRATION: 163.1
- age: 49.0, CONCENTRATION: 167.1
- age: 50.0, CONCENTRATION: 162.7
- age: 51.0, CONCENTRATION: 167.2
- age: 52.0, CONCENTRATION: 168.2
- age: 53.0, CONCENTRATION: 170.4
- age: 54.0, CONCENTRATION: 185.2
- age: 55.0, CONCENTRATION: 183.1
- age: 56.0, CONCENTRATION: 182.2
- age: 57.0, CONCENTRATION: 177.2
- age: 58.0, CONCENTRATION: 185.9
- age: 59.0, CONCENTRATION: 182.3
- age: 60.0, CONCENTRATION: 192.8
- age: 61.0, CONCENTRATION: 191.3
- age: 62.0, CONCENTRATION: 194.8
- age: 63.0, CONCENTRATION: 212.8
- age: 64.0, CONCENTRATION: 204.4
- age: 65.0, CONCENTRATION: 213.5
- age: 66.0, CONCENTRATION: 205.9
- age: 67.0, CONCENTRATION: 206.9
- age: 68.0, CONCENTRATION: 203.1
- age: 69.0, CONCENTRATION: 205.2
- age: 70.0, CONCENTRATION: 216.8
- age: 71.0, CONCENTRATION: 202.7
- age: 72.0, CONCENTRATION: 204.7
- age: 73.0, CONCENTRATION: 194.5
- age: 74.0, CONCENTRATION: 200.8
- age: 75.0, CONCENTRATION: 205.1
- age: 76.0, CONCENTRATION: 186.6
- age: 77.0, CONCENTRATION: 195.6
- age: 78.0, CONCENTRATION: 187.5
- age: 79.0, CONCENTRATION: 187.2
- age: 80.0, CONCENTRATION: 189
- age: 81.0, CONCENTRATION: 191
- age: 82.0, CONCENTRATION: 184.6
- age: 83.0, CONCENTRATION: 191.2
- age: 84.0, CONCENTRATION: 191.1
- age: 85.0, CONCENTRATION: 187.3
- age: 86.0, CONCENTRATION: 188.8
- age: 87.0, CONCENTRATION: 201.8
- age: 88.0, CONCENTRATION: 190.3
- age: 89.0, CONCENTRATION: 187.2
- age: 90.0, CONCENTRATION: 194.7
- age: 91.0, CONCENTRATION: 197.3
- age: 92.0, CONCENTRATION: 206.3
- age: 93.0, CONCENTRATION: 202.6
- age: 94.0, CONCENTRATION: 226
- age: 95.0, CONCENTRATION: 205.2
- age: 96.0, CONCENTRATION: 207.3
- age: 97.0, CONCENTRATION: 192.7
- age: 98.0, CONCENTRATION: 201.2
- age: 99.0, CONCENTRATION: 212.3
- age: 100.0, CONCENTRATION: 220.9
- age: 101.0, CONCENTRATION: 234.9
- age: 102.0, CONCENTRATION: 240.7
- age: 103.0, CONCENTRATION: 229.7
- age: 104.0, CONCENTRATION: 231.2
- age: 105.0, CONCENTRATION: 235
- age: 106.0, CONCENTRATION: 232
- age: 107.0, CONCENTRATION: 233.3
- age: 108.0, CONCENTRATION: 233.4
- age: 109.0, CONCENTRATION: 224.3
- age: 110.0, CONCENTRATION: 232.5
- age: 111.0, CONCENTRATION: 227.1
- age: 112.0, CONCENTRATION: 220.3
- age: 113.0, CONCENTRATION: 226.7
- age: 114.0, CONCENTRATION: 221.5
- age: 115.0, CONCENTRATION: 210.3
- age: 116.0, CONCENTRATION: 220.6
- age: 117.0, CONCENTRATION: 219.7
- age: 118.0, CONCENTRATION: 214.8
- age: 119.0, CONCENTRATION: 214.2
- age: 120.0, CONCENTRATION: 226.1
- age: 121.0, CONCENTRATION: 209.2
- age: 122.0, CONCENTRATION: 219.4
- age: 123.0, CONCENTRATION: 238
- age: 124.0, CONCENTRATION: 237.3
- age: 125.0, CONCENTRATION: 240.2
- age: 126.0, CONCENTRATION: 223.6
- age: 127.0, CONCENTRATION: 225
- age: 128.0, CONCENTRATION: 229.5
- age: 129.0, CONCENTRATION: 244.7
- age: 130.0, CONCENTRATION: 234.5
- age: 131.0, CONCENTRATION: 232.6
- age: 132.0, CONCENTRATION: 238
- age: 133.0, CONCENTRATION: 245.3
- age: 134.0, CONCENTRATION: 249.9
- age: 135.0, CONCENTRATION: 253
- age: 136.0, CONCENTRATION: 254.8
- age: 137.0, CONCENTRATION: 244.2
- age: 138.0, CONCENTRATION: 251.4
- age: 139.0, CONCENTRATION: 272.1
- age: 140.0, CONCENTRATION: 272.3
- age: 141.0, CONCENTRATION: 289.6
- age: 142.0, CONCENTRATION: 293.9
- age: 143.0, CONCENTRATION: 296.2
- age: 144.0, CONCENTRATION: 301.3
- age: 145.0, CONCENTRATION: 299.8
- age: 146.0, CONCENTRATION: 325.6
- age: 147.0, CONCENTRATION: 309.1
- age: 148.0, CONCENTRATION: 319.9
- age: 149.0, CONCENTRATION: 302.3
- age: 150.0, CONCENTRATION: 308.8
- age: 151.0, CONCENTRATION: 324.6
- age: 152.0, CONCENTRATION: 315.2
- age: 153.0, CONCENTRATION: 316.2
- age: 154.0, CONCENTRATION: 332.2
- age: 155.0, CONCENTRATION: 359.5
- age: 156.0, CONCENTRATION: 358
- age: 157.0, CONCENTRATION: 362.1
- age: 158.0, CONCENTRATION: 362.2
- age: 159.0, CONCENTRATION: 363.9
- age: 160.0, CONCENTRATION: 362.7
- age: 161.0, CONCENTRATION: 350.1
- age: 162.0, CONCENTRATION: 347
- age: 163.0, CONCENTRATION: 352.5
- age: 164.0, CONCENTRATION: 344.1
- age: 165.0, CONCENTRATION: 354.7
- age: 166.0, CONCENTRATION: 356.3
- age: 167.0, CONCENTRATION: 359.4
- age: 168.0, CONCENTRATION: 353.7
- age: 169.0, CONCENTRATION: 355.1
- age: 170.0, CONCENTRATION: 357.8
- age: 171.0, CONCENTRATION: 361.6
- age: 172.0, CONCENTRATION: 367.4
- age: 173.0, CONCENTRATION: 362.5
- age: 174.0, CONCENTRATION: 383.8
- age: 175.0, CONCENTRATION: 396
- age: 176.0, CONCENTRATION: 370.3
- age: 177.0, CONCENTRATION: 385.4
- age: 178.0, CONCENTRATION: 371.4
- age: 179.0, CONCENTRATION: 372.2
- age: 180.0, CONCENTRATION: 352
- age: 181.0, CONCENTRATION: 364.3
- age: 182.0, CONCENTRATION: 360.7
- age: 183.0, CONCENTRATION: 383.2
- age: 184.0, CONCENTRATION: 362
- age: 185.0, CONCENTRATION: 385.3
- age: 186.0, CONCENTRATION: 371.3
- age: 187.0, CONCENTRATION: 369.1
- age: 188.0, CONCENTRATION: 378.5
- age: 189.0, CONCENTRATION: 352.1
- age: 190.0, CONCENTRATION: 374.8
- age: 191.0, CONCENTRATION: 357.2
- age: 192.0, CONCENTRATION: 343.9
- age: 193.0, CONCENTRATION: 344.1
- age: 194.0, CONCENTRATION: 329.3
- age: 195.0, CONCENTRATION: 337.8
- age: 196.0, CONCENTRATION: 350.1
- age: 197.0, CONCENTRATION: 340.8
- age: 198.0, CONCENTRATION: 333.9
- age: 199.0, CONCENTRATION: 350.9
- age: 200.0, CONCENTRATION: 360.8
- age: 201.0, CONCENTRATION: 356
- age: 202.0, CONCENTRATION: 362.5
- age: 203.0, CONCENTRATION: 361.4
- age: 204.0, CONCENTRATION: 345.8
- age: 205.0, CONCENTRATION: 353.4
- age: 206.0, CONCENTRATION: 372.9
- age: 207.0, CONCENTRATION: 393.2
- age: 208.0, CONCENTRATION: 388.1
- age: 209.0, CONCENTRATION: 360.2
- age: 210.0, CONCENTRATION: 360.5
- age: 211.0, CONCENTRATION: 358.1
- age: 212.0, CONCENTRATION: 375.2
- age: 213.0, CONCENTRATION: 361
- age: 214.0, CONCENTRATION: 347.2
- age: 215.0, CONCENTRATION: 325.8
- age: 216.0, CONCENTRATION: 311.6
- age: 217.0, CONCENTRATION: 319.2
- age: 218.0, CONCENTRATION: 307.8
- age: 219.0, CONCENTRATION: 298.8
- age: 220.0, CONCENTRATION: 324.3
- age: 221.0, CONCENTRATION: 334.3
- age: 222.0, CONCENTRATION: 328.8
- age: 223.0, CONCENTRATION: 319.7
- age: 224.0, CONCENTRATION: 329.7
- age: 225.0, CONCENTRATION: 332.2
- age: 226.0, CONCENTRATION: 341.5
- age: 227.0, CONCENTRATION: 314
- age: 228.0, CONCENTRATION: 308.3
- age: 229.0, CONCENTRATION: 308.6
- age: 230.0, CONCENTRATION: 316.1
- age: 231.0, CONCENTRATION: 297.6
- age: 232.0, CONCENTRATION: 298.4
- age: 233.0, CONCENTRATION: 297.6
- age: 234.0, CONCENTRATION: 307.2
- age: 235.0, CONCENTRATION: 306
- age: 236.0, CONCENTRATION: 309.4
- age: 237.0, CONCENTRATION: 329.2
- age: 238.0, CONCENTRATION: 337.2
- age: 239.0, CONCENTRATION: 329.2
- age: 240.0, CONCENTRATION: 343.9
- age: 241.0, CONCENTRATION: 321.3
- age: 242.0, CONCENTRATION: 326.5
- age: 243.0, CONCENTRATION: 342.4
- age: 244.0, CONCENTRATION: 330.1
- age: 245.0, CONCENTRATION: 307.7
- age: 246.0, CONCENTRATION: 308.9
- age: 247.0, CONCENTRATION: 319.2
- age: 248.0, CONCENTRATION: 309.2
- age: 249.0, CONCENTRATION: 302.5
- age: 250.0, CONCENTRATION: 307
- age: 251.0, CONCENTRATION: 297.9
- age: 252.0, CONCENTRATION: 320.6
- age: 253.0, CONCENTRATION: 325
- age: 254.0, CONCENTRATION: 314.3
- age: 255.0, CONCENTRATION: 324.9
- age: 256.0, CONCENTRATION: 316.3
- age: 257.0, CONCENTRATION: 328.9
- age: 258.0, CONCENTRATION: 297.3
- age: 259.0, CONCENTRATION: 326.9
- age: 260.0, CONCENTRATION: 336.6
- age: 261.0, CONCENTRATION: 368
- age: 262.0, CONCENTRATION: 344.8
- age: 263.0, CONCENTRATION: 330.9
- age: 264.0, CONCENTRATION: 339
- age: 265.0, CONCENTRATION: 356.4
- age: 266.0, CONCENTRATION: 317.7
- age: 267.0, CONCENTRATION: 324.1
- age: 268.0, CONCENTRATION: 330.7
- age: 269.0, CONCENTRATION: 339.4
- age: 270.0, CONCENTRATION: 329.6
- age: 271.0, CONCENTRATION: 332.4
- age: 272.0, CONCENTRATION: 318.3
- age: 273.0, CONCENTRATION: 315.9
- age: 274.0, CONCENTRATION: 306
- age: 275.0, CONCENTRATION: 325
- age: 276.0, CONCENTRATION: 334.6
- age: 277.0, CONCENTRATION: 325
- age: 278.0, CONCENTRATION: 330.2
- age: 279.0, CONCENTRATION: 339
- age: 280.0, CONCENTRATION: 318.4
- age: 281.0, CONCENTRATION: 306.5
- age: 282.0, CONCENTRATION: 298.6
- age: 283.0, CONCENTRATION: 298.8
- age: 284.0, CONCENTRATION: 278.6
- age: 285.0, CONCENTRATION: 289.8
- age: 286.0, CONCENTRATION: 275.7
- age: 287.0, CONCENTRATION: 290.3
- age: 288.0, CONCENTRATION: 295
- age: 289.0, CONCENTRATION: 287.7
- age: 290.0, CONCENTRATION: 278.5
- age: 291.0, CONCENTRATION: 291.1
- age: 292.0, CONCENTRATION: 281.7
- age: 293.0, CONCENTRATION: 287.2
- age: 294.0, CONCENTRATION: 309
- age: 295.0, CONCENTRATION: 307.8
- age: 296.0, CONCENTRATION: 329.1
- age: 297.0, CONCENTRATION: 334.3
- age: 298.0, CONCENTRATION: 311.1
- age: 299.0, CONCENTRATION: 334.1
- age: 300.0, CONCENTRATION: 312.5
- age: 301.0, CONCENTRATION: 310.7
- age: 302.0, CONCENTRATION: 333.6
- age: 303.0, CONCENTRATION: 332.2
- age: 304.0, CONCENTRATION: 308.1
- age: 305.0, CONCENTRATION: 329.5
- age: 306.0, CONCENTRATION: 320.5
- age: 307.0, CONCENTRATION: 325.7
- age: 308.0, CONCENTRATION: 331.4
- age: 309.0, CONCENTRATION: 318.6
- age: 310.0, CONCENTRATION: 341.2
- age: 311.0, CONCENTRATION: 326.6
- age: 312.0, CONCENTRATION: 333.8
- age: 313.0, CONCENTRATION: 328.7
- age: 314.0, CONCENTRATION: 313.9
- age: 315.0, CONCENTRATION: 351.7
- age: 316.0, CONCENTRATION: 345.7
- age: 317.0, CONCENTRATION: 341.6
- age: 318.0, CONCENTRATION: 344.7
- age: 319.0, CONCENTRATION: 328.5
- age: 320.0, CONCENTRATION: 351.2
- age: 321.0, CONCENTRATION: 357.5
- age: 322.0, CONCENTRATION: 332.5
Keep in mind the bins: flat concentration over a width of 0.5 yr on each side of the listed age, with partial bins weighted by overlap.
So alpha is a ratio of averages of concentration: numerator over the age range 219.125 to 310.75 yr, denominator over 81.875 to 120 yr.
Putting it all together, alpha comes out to 1.49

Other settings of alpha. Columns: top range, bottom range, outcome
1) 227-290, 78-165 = 1.26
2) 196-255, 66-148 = 1.47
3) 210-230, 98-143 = 1.40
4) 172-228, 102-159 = 1.35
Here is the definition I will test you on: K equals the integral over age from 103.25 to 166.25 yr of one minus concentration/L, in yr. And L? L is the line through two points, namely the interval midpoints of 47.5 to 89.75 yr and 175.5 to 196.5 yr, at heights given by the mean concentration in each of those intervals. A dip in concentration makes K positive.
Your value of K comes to 3.6 yr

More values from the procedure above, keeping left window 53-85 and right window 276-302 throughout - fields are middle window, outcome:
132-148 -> -3.2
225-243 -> -2.6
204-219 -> -4.7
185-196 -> -4.3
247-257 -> -0.9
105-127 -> -0.7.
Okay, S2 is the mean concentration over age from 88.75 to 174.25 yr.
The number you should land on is 271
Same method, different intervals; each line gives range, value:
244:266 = 323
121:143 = 247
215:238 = 316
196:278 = 330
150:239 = 347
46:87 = 190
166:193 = 367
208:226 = 337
